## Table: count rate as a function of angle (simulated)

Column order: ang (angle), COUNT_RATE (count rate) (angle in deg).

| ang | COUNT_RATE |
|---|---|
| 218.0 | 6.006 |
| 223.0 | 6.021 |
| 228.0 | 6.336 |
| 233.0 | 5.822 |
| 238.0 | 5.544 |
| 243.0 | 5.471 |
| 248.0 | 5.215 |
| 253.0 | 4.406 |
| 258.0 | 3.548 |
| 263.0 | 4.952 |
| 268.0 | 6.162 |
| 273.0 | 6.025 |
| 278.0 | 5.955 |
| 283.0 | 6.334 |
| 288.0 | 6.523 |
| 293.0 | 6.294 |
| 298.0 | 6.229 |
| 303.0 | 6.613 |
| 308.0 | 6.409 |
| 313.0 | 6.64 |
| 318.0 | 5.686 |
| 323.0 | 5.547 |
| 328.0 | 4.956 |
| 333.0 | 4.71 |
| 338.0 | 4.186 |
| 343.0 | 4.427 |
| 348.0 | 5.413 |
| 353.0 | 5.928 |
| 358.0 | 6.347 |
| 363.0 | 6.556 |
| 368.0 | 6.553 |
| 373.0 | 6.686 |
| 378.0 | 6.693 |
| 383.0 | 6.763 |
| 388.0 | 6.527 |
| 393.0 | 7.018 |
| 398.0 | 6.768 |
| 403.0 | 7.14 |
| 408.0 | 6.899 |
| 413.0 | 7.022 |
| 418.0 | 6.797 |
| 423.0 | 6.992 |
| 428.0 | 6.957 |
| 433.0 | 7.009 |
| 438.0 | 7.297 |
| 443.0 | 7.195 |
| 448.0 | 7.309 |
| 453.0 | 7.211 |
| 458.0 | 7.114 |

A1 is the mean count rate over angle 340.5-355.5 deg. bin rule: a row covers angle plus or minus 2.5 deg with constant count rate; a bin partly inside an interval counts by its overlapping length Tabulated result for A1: 5.26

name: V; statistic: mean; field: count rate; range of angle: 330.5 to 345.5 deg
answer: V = 4.44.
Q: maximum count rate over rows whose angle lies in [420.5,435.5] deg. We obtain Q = 7.009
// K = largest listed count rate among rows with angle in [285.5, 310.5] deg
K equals 6.613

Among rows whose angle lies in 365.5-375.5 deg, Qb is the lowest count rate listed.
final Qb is 6.553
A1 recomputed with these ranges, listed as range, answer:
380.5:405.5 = 6.84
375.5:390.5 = 6.66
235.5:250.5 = 5.41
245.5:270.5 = 4.86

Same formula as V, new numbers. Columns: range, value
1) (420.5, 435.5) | 6.99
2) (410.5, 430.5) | 6.94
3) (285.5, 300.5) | 6.35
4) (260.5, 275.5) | 5.71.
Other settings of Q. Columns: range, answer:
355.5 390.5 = 6.763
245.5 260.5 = 5.215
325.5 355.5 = 5.928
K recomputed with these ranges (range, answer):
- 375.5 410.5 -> 7.14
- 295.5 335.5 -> 6.64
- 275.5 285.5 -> 6.334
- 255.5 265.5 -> 4.952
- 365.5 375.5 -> 6.686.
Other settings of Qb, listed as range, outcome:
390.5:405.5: 6.768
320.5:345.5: 4.186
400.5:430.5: 6.797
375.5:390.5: 6.527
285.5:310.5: 6.229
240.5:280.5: 3.548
